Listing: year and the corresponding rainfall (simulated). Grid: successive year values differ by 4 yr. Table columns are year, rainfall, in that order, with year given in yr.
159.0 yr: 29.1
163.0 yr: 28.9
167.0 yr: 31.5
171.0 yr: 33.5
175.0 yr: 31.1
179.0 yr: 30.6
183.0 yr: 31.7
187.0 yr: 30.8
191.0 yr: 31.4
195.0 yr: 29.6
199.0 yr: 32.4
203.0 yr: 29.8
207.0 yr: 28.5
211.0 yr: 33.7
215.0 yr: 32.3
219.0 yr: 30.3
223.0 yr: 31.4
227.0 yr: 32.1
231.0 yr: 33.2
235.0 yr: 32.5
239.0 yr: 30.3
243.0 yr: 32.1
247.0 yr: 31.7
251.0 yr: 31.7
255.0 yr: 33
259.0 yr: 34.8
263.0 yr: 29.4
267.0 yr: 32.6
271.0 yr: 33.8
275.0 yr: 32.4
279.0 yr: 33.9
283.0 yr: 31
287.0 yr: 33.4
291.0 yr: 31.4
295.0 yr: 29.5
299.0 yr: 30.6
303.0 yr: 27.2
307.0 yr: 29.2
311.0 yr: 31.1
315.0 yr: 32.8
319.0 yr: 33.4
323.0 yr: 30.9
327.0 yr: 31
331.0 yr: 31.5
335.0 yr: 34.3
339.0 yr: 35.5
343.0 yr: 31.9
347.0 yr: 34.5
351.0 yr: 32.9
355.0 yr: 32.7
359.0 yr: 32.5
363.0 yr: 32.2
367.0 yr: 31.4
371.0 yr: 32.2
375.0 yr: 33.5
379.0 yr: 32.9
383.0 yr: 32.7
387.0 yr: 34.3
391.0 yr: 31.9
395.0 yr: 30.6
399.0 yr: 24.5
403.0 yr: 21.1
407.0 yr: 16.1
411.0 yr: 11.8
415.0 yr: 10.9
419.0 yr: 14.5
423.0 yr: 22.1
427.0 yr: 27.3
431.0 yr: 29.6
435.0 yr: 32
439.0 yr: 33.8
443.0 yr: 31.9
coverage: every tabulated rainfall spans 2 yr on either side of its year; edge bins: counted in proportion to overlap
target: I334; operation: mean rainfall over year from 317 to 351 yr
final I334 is 32.9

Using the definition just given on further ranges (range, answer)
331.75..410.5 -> 30.6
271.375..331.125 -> 31.3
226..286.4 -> 32.3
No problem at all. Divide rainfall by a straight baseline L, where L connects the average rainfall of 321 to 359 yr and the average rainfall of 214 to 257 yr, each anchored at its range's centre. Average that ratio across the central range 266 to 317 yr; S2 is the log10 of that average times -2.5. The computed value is 0.03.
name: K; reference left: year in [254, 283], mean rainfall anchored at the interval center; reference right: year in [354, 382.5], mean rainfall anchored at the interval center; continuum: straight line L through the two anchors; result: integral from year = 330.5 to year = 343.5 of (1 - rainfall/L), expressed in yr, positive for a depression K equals -0.4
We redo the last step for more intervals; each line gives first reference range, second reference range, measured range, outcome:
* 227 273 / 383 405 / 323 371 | -4.3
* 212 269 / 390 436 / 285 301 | -1.2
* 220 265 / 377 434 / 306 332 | -2.8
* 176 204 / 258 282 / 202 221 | 0.3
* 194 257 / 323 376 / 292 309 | 1.6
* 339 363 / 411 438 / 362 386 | -2.4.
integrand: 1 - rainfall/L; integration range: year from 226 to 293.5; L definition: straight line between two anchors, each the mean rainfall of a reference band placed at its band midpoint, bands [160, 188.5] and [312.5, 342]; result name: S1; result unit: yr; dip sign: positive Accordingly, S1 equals -0.6 yr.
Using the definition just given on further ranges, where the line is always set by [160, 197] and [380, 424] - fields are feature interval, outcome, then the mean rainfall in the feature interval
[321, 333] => -2.5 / 31.1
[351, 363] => -3.9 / 32.6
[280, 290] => -1.9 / 32.3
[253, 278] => -4.4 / 32.7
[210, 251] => -3.9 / 31.9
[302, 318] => -2.6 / 30.5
